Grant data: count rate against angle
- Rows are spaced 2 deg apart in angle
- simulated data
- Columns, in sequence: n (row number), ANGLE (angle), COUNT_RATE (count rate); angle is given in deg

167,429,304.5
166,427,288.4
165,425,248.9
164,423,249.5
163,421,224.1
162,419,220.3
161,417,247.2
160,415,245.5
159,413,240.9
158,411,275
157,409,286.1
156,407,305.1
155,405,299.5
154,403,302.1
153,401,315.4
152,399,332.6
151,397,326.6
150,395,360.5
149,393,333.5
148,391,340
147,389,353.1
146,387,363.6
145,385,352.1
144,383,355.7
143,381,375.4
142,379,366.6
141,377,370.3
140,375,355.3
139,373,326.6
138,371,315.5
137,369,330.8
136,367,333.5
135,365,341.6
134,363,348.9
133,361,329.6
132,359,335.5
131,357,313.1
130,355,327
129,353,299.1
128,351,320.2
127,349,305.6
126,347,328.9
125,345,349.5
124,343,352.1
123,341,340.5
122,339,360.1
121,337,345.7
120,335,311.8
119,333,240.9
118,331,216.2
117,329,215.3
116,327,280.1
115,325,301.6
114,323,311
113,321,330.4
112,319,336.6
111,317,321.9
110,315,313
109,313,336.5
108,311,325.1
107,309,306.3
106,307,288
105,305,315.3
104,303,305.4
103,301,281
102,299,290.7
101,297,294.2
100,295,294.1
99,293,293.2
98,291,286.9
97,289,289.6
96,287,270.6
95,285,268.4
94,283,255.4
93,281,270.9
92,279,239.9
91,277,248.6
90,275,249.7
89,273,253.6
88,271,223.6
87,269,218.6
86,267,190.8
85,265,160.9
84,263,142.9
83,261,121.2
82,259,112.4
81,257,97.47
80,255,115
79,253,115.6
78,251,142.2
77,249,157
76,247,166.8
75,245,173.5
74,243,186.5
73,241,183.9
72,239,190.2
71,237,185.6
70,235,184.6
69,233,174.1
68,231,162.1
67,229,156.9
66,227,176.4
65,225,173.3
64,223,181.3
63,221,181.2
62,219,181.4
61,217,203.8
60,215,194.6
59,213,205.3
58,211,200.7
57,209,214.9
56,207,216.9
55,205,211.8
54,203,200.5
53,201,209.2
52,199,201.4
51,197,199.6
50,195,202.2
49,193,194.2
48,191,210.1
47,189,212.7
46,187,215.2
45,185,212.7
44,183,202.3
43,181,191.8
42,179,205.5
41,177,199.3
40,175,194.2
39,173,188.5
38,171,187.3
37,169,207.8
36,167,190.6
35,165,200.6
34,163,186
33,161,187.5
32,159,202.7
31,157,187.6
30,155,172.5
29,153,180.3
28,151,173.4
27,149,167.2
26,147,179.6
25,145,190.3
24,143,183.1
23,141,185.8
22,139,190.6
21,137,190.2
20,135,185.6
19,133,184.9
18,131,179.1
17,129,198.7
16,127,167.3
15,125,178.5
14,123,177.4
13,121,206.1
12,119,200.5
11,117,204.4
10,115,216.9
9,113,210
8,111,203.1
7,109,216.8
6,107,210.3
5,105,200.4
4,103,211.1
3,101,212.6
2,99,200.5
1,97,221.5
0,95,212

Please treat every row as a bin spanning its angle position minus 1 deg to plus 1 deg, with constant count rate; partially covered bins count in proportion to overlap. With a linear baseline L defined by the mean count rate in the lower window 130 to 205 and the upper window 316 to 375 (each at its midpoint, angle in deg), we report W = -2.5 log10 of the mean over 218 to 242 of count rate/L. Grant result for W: 0.31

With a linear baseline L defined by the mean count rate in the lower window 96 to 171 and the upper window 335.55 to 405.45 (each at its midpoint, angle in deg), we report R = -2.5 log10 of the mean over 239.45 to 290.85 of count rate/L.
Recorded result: 0.37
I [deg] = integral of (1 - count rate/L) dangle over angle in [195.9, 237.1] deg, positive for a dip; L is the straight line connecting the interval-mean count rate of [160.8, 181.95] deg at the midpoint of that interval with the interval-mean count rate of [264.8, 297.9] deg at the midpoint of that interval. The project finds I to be 5.21 deg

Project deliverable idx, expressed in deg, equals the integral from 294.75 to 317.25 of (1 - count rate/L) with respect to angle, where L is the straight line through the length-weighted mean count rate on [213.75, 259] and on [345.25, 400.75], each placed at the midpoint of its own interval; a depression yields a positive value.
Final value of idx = -4.6 deg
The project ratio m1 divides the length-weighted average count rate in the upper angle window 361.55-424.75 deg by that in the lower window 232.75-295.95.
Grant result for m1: 1.56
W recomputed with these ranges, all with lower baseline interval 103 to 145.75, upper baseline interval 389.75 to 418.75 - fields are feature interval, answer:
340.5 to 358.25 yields -0.17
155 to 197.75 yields 0.08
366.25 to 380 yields -0.19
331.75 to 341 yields -0.15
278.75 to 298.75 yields -0.09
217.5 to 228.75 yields 0.28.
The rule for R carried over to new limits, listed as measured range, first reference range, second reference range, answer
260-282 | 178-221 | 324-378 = 0.221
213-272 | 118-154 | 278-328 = 0.451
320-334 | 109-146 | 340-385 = 0.165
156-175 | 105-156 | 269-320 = 0.093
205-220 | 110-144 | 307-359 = 0.187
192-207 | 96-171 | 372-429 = 0.094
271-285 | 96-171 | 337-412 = 0.104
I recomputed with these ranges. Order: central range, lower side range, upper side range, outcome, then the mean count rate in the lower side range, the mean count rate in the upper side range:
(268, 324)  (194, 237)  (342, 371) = -3.17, 192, 329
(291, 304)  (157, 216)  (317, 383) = -0.40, 201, 323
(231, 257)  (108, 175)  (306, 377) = 9.48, 190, 318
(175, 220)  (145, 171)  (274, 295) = 1.71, 187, 269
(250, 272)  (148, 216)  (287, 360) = 9.37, 198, 307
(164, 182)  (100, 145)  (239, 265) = -2.04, 196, 145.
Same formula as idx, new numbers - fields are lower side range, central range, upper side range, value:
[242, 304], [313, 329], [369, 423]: -3.4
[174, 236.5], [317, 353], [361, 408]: -1.1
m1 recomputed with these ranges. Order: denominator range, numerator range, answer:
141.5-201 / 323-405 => 1.68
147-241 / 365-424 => 1.63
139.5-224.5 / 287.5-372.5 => 1.59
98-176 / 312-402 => 1.70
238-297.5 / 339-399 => 1.65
